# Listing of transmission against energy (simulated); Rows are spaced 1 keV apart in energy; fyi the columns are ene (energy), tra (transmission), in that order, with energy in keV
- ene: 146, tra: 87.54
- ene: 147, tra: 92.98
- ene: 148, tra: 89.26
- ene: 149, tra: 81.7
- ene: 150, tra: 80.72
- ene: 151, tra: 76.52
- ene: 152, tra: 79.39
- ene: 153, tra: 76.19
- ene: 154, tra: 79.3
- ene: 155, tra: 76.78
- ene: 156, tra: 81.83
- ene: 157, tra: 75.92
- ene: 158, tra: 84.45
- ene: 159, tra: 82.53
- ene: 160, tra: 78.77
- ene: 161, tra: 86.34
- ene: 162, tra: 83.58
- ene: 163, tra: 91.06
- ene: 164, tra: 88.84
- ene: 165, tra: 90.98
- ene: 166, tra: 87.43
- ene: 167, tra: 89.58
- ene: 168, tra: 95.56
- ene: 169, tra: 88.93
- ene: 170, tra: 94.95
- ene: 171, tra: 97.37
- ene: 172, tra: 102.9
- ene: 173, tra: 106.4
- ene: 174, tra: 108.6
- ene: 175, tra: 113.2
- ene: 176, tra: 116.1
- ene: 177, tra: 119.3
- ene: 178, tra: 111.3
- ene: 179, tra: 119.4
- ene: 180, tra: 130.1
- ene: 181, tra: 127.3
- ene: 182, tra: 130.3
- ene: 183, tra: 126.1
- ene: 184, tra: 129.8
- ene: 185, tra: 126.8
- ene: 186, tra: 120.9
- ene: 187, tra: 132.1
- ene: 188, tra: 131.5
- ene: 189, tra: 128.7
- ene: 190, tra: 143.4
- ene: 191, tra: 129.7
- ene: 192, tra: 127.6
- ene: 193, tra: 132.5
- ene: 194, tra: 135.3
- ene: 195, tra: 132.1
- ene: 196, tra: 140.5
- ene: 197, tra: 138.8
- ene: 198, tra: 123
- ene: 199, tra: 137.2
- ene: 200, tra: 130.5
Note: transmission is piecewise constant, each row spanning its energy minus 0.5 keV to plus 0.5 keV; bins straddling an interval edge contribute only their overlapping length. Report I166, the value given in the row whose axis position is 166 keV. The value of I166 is 87.43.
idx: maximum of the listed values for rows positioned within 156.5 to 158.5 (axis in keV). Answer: 84.45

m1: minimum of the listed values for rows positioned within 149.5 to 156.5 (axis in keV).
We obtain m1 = 76.19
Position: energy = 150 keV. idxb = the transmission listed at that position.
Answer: 80.72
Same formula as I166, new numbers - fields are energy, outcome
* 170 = 94.95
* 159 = 82.53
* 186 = 120.9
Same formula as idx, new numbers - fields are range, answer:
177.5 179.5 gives 119.4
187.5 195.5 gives 143.4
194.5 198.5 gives 140.5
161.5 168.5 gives 95.56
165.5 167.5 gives 89.58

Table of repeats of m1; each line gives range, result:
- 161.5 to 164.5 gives 83.58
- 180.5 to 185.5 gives 126.1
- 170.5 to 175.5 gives 97.37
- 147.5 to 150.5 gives 80.72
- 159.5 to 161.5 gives 78.77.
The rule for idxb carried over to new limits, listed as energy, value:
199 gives 137.2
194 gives 135.3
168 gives 95.56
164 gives 88.84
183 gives 126.1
